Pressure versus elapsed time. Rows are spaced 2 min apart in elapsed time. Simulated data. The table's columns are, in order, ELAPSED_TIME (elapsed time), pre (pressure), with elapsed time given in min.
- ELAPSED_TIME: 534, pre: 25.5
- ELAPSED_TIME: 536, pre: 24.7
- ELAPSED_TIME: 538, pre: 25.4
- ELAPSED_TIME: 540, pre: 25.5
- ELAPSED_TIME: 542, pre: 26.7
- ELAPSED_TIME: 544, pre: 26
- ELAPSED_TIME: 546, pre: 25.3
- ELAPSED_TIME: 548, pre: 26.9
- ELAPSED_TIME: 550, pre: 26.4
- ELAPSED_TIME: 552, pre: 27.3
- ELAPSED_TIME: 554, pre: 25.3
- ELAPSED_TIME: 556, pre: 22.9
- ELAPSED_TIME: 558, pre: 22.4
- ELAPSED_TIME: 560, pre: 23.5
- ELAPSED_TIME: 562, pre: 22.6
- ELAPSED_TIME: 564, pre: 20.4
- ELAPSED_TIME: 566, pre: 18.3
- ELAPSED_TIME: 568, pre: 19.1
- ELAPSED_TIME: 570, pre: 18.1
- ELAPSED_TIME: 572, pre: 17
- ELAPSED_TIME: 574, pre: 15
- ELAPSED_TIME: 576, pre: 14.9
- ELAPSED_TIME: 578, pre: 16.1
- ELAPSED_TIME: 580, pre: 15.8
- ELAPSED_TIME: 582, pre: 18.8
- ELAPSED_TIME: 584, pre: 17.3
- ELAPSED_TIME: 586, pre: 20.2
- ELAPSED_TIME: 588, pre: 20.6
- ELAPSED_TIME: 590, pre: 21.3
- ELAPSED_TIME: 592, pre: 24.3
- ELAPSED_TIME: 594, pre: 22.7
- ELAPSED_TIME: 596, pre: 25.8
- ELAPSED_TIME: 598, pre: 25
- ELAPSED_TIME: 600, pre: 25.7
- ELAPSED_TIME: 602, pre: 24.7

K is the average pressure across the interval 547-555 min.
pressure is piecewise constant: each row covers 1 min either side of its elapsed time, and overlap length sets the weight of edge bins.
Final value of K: 26.5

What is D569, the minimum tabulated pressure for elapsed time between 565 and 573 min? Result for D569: 17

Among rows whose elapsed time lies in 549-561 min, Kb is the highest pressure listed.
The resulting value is 27.3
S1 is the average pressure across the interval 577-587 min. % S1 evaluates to 17.6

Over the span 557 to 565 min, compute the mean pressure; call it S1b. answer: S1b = 22.2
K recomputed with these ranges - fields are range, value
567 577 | 16.8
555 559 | 22.6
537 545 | 25.9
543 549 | 26.1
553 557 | 24.1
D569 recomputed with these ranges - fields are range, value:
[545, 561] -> 22.4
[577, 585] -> 15.8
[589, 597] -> 21.3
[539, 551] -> 25.3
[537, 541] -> 25.4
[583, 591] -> 17.3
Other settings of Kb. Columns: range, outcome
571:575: 17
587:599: 25.8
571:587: 20.2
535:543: 26.7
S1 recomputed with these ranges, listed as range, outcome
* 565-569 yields 18.7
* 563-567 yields 19.4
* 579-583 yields 17.3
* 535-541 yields 25.2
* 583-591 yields 19.8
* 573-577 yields 14.9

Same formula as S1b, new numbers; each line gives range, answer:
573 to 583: 16.1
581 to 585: 18.1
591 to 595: 23.5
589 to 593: 22.8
